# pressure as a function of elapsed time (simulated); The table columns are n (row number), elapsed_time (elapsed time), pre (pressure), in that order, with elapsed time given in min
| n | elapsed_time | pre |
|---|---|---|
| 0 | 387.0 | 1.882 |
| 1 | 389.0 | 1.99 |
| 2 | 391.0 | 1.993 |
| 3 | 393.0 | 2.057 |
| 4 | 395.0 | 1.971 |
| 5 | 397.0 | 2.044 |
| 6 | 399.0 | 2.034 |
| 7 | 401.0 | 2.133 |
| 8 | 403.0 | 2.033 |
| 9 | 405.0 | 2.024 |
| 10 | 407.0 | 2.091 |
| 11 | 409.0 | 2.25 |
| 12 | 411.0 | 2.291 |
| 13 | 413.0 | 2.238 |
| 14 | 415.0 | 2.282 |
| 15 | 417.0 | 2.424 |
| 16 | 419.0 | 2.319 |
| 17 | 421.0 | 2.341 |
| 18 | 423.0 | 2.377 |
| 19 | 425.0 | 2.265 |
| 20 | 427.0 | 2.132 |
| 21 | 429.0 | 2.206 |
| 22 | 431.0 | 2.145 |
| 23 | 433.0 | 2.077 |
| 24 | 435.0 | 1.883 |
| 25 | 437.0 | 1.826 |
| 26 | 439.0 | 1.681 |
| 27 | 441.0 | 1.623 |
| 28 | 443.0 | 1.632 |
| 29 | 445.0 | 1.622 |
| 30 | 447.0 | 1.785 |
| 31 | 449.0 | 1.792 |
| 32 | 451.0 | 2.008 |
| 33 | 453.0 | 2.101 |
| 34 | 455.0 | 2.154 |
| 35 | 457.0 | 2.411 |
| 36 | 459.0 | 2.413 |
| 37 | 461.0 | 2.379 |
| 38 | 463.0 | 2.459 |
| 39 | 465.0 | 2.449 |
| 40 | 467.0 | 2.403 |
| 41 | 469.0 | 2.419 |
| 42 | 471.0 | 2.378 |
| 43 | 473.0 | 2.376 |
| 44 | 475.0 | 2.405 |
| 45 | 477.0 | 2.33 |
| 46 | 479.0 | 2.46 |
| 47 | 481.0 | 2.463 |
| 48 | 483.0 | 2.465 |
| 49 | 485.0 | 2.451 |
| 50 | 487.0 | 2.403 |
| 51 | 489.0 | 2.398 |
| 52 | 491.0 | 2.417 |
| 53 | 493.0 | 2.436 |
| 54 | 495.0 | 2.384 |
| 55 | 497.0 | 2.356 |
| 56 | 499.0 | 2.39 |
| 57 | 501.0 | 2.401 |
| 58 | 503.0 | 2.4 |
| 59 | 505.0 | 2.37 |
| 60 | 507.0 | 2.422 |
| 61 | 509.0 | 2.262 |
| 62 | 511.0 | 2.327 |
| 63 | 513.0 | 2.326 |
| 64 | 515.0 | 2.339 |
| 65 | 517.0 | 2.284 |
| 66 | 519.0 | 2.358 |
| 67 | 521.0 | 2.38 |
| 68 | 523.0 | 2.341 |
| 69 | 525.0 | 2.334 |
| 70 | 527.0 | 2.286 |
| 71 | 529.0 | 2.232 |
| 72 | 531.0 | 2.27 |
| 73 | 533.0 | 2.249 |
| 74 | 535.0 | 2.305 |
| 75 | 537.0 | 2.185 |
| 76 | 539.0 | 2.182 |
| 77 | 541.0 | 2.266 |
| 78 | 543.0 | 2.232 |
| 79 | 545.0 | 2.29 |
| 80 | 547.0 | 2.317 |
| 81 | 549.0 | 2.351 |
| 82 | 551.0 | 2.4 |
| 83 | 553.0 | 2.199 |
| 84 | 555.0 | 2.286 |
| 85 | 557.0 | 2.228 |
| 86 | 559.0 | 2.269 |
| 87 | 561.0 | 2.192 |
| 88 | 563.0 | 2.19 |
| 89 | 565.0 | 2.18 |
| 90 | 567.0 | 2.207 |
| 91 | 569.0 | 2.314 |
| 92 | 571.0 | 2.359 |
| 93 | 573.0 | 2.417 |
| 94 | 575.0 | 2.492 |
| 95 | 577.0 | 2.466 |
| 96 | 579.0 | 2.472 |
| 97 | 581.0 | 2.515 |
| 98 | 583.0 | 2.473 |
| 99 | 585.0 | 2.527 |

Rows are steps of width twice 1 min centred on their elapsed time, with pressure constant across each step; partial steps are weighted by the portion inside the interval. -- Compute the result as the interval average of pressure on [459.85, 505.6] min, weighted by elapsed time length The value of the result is 2.41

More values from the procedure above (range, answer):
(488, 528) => 2.36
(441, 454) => 1.81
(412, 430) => 2.29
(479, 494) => 2.44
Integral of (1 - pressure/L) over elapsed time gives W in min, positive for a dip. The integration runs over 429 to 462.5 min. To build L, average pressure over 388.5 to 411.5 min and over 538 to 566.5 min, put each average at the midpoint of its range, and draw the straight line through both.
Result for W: 2.3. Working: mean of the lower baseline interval 2.07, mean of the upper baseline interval 2.25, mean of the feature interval 1.99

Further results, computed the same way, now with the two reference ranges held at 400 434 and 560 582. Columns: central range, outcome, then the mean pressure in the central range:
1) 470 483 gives -0.8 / 2.41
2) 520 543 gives 0.4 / 2.27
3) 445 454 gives 1.4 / 1.89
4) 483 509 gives -1.3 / 2.4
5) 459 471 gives -0.9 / 2.42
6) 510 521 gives -0.2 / 2.33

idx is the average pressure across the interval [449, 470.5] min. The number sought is 2.3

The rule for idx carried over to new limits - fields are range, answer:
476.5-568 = 2.32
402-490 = 2.2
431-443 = 1.83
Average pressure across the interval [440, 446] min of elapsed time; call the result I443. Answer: 1.63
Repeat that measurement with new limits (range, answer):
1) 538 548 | 2.26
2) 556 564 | 2.22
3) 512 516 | 2.33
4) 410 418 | 2.31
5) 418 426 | 2.33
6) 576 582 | 2.48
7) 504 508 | 2.4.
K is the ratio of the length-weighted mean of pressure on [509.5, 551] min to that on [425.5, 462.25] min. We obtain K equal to 1.15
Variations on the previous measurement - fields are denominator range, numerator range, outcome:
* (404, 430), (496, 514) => 1.05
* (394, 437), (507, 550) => 1.06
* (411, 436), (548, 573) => 1.02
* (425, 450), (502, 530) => 1.24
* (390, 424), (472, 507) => 1.11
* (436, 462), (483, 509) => 1.23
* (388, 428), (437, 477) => 0.98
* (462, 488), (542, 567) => 0.93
